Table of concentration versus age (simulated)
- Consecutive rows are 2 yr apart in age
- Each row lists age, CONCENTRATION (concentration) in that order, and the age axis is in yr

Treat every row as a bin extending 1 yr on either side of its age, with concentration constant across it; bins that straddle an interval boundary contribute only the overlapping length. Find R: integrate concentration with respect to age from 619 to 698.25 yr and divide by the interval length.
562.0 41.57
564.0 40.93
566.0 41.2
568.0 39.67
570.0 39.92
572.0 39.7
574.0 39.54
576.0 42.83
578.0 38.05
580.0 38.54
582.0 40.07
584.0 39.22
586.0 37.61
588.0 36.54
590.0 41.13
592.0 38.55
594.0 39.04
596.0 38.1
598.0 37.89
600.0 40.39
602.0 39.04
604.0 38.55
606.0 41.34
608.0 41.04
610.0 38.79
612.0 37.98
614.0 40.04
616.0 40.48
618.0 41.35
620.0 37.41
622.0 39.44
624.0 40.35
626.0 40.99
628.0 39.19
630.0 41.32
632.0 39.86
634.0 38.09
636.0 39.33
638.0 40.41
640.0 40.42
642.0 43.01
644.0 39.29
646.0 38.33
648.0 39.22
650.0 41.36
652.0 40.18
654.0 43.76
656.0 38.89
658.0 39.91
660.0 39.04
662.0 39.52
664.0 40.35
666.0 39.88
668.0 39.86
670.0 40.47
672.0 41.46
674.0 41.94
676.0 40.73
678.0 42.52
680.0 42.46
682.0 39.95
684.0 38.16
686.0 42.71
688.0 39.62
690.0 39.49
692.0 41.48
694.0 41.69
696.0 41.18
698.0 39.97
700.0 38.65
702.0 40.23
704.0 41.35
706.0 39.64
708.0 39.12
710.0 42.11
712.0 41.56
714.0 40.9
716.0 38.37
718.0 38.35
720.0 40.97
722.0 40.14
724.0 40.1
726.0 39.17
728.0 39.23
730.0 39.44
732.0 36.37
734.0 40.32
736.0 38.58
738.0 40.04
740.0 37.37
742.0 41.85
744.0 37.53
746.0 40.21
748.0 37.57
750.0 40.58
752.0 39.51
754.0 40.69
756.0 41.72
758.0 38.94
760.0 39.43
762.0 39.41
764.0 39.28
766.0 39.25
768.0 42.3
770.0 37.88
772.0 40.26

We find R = 40.3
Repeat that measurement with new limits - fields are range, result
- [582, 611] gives 39.1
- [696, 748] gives 39.7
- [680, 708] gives 40.4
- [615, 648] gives 39.9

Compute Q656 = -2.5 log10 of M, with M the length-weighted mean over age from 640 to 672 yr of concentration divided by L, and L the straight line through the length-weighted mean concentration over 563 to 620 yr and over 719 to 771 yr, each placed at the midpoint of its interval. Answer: -0.02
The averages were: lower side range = 39.5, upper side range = 39.5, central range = 40.3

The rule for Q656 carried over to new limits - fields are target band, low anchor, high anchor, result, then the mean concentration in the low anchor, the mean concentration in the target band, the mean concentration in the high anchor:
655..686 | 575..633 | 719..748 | -0.03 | 39.5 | 40.4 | 39.3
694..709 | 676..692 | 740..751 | 0.01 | 40.8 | 40.1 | 39.4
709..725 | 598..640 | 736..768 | -0.02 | 39.7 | 40.3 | 39.6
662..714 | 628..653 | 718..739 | -0.03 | 40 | 40.6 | 39.4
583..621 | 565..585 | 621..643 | 0.02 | 39.9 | 39.2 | 40.2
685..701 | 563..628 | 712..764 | -0.03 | 39.5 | 40.6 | 39.5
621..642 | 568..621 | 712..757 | -0.02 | 39.4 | 40.1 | 39.5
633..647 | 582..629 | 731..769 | -0.01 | 39.3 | 39.8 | 39.5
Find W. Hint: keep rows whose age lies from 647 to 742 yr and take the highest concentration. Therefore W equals 43.76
